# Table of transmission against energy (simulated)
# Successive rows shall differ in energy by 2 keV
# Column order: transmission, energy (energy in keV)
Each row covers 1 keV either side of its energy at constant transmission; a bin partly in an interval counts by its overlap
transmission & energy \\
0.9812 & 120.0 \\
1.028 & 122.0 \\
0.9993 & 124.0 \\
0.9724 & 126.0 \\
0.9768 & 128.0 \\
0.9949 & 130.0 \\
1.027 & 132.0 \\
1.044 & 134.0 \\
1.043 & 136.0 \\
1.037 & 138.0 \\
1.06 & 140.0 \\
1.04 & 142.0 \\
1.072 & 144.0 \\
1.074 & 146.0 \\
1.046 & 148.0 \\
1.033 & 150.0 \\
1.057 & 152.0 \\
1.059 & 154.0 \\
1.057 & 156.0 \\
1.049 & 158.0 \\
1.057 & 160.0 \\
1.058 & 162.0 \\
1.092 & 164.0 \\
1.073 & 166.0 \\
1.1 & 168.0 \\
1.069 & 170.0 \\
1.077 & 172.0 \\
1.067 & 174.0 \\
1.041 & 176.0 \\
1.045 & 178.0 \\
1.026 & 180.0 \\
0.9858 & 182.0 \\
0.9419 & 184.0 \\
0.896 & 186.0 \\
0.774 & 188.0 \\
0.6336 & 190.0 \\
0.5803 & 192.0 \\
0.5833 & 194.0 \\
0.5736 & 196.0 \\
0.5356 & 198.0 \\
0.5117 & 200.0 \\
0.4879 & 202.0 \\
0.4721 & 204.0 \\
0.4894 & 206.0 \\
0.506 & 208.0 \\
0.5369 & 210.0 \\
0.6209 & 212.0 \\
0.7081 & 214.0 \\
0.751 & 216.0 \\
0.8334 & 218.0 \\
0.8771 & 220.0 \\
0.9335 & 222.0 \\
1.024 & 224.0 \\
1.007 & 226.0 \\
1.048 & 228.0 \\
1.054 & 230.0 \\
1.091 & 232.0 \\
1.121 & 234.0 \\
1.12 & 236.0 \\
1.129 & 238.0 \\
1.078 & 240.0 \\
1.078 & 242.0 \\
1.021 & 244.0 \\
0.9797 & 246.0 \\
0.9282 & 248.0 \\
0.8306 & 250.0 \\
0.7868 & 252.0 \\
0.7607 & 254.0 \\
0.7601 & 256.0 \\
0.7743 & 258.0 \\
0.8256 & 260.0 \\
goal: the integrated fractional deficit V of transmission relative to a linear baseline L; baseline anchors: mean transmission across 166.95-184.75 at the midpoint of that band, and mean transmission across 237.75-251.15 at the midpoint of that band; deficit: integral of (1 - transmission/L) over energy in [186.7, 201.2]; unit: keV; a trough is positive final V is 6.0 keV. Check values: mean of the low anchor 1.04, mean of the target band 0.603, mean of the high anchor 0.997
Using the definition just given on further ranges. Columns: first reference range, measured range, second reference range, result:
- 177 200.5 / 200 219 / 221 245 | 6.5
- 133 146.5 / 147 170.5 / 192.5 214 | -4.4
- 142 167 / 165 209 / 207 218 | 2.6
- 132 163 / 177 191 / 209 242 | 1.4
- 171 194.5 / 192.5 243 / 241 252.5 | 6.5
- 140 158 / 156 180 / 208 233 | -1.5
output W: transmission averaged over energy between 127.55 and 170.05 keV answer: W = 1.05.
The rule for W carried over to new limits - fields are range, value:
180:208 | 0.659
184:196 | 0.704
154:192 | 0.993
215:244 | 1.01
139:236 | 0.895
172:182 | 1.04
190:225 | 0.648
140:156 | 1.05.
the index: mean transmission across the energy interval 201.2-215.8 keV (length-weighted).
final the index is 0.558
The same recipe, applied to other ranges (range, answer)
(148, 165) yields 1.06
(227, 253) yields 1.02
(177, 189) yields 0.945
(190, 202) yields 0.558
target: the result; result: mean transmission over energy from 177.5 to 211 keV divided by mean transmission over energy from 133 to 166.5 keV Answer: 0.64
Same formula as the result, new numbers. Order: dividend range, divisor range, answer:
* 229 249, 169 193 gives 1.14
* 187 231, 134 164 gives 0.67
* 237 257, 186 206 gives 1.60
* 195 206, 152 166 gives 0.48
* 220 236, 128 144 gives 1.00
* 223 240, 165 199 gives 1.22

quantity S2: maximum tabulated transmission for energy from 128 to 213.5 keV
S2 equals 1.1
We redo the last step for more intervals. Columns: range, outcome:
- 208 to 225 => 1.024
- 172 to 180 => 1.077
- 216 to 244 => 1.129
